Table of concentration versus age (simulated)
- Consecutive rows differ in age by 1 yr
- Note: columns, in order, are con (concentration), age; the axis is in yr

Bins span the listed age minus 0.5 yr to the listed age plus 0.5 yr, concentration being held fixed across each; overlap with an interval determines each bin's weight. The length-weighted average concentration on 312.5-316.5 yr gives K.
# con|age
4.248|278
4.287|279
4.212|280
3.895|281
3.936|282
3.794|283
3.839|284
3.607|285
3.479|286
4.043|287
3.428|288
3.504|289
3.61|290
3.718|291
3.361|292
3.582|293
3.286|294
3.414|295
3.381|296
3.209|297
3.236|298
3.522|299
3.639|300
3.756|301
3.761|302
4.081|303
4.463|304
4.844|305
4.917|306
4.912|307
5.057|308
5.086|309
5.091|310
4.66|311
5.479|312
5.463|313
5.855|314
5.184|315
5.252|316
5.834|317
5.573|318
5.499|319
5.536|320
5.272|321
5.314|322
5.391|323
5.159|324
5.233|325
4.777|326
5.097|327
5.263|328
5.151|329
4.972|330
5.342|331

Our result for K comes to 5.44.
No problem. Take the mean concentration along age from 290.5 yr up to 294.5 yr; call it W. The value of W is 3.49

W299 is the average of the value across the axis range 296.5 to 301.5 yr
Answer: 3.47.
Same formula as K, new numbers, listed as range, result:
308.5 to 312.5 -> 5.08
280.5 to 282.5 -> 3.92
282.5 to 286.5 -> 3.68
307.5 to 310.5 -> 5.08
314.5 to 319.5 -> 5.47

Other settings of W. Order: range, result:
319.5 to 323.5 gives 5.38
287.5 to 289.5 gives 3.47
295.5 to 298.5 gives 3.28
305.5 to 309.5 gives 4.99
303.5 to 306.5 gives 4.74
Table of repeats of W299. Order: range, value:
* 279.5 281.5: 4.05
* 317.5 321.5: 5.47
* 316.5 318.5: 5.7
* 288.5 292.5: 3.55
